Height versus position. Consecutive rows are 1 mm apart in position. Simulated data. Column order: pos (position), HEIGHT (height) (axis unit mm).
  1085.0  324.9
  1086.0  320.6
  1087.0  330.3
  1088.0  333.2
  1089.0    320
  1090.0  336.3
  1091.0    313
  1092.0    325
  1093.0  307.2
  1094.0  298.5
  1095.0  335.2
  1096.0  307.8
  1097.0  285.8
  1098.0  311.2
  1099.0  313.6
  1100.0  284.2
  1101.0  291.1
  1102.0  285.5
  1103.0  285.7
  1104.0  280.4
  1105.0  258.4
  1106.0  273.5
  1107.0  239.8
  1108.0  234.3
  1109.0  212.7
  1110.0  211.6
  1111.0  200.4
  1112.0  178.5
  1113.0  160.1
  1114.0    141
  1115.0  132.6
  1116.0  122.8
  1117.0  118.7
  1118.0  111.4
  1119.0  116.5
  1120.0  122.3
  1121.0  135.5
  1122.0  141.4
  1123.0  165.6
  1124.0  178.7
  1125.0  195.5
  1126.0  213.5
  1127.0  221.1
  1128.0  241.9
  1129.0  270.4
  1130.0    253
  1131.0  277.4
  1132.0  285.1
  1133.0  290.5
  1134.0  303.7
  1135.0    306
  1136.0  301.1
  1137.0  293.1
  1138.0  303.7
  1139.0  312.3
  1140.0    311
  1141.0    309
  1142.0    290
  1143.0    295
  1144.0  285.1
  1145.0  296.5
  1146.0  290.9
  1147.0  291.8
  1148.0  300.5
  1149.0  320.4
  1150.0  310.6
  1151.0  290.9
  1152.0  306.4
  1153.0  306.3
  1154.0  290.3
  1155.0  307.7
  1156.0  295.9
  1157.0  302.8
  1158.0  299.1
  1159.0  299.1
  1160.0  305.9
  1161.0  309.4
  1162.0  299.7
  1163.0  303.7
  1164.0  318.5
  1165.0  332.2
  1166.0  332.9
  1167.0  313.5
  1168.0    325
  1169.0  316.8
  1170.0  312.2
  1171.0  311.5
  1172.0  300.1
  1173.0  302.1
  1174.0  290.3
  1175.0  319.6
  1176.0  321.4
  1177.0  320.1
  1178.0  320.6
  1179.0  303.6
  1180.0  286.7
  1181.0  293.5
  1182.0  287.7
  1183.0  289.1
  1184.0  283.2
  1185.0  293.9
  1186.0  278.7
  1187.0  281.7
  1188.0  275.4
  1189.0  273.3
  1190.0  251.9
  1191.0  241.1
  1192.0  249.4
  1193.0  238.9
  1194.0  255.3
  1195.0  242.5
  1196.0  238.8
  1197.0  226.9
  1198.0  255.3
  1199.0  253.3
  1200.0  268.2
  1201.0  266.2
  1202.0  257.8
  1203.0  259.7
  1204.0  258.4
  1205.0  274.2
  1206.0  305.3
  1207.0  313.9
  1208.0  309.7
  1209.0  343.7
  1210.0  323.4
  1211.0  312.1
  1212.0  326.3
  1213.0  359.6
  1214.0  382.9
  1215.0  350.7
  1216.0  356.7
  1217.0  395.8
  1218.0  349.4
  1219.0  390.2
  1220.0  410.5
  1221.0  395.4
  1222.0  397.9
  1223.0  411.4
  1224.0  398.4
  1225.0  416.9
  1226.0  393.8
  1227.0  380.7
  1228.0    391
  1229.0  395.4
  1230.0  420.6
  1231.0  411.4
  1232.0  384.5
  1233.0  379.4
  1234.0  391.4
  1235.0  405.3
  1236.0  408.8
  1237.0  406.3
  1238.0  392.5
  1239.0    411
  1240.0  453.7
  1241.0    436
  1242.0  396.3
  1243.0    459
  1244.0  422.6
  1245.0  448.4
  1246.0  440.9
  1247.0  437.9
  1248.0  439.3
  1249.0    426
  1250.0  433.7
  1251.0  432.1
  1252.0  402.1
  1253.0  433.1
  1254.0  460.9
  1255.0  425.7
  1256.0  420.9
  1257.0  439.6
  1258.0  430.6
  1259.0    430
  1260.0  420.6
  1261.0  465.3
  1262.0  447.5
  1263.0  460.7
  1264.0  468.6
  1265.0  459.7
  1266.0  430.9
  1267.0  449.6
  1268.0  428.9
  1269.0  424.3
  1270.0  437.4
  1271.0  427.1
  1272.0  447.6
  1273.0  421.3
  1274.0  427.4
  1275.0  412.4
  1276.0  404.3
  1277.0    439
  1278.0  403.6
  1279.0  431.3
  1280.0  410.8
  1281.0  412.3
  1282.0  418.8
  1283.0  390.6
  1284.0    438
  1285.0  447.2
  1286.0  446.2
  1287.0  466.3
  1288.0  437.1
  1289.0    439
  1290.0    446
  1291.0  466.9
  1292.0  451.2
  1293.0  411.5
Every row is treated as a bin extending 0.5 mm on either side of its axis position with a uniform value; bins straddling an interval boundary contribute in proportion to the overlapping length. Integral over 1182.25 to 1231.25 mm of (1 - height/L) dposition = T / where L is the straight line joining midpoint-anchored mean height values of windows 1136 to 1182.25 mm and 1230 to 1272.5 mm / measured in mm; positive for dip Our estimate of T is 6.94 mm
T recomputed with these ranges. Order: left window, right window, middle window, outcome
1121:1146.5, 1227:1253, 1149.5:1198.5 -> 4.1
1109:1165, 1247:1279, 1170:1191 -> 1.4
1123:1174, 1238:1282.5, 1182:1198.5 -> 3.9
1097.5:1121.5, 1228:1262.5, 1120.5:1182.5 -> -2.6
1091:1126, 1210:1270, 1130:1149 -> -2.0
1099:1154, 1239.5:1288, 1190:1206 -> 4.2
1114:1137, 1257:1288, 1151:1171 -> -3.7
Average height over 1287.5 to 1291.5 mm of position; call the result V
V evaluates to 447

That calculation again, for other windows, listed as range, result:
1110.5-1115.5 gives 163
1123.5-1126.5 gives 196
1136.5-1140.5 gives 305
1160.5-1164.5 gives 308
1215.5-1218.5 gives 367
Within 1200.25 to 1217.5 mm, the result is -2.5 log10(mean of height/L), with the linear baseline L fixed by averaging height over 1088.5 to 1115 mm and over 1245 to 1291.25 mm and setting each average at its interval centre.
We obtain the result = 0.18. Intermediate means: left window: 266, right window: 434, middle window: 317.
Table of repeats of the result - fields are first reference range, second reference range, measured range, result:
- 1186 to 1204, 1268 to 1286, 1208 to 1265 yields -0.195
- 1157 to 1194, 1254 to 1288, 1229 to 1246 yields -0.079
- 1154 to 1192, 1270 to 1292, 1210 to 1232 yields -0.070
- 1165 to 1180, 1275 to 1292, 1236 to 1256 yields -0.099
